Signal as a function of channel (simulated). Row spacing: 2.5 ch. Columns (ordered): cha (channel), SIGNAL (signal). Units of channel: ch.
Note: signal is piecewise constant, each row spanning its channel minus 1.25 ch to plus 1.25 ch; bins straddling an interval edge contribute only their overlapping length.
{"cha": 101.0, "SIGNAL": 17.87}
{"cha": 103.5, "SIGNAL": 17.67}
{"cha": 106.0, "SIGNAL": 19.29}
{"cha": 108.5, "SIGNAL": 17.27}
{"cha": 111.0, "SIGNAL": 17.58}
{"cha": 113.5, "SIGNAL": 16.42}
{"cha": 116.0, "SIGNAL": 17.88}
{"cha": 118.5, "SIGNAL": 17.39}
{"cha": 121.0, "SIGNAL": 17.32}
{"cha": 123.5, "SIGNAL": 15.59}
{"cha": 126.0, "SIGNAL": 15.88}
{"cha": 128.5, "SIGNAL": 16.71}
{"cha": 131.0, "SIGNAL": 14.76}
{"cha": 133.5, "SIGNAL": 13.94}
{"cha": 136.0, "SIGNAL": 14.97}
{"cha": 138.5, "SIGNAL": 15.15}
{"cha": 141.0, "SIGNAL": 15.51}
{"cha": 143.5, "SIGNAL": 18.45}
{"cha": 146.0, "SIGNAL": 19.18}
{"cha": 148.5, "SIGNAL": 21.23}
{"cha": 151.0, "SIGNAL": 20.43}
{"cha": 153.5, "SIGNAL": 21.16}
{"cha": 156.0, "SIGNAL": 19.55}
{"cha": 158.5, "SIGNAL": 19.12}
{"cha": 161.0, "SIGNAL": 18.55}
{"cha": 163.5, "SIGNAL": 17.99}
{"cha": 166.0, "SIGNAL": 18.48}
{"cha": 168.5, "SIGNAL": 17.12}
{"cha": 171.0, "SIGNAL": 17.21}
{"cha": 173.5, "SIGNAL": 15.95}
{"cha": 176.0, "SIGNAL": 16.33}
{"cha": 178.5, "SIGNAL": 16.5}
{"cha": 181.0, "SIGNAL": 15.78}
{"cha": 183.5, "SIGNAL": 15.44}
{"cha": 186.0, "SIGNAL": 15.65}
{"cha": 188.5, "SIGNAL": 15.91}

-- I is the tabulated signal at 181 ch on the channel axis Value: 15.78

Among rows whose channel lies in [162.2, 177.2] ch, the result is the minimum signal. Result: 15.95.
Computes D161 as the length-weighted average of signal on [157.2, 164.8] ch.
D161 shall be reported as 18.6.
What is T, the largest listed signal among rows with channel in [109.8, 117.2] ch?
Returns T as 17.88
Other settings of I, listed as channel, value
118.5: 17.39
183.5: 15.44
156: 19.55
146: 19.18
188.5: 15.91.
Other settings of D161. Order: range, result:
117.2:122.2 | 17.4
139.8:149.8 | 18.6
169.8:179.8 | 16.5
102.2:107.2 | 18.5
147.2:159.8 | 20.3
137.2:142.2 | 15.3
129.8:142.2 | 14.9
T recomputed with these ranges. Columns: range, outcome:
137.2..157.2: 21.23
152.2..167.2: 21.16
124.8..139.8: 16.71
